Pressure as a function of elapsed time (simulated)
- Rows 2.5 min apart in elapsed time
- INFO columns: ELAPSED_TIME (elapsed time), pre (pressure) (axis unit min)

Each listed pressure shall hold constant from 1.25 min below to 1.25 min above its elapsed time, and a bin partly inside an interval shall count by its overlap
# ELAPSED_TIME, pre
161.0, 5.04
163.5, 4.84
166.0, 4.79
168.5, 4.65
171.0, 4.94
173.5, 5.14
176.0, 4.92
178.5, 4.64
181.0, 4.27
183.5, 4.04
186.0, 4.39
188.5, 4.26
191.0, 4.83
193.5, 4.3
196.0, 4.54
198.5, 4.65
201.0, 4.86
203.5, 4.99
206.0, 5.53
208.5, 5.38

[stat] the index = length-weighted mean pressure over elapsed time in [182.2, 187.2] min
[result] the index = 4.21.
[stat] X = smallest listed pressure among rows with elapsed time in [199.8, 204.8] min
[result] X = 4.86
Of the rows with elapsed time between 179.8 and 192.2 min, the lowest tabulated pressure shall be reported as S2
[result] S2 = 4.04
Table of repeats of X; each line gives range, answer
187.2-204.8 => 4.26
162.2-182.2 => 4.27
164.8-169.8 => 4.65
